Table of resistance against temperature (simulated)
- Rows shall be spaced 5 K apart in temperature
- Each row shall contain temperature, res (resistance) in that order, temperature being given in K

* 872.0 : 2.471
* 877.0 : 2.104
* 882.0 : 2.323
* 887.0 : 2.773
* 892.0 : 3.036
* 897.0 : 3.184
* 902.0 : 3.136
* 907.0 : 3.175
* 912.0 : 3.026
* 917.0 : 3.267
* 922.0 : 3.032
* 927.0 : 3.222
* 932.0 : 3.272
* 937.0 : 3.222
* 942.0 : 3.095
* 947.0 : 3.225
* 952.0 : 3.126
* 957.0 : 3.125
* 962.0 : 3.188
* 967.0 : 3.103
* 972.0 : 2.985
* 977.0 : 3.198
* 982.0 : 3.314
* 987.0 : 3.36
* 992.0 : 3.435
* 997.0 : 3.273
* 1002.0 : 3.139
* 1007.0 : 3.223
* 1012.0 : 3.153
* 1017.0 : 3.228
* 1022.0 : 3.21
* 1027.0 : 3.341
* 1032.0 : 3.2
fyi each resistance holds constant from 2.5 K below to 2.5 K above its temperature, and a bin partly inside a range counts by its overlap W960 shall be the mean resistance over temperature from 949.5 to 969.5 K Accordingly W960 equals 3.14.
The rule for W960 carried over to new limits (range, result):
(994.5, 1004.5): 3.21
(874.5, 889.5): 2.4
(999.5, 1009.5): 3.18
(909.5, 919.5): 3.15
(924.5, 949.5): 3.21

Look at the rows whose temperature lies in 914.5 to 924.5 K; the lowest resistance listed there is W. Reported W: 3.032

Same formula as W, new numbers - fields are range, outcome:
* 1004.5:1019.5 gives 3.153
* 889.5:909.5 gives 3.036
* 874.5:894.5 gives 2.104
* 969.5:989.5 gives 2.985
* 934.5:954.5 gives 3.095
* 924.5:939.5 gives 3.222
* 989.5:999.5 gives 3.273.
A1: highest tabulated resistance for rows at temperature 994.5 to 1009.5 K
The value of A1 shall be 3.273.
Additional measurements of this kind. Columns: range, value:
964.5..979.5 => 3.198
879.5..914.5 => 3.184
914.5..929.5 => 3.267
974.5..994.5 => 3.435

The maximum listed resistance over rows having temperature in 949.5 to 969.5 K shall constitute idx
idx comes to 3.188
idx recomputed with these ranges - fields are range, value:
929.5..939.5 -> 3.272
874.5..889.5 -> 2.773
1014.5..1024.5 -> 3.228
